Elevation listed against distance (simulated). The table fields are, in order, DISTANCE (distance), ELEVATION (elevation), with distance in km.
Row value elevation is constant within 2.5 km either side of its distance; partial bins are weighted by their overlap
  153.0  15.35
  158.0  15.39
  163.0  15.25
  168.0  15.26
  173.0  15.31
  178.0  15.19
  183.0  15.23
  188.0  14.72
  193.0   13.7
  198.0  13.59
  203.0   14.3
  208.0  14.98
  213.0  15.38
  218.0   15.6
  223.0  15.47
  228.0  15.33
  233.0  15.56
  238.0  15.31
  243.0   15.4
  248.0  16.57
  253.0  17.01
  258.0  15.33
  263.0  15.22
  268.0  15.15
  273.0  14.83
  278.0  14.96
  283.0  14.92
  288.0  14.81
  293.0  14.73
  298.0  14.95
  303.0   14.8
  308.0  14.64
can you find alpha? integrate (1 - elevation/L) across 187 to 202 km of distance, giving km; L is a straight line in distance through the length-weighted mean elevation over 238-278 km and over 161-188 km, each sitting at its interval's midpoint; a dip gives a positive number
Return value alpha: 1.3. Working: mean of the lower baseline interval 15.2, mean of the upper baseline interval 15.6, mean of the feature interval 14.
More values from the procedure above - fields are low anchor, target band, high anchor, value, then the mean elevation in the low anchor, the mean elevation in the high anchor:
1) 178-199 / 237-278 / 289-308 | -2.5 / 14.5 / 14.8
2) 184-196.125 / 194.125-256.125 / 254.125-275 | -2.4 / 14.3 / 15.3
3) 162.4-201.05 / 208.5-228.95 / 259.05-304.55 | -0.8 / 14.8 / 14.9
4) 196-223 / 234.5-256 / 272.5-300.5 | -1.7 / 14.9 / 14.9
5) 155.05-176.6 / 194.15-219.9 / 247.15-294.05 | 1.0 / 15.3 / 15.3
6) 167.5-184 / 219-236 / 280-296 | -0.5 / 15.2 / 14.8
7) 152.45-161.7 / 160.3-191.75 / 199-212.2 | -0.1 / 15.4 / 14.6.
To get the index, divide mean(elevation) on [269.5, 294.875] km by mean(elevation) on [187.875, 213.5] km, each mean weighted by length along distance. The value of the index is 1.04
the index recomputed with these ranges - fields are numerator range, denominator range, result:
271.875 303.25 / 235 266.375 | 0.94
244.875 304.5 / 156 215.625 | 1.03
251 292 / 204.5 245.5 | 0.99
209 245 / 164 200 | 1.05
